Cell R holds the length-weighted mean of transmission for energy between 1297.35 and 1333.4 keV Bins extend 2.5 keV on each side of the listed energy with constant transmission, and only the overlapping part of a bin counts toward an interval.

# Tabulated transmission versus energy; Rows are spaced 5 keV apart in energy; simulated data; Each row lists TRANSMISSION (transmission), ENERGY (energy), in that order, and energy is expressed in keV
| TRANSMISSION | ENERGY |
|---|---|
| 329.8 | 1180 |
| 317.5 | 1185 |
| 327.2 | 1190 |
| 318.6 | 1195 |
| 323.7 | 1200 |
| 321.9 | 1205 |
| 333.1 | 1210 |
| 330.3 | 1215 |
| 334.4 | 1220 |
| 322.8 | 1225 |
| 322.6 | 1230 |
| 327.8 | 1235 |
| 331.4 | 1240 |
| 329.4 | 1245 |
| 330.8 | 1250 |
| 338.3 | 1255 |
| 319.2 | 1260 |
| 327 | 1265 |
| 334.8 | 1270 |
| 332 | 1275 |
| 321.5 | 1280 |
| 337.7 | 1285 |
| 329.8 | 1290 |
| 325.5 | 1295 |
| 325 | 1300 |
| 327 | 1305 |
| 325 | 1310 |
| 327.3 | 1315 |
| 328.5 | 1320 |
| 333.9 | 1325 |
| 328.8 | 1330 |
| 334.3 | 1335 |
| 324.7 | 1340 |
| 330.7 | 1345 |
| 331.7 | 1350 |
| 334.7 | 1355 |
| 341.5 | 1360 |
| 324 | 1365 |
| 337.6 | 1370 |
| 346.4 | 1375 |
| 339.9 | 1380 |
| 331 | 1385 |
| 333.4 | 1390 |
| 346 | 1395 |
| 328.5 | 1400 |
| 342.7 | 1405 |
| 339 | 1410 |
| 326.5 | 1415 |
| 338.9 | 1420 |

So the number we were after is 328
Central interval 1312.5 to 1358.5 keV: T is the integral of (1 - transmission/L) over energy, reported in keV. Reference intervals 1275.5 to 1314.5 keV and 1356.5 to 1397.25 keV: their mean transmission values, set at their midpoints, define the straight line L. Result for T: 0.2 keV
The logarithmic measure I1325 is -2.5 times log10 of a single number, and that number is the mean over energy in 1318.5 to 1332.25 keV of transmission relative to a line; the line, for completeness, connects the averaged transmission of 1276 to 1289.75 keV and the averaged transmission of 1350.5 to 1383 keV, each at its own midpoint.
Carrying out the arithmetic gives 0.01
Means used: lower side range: 330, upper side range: 337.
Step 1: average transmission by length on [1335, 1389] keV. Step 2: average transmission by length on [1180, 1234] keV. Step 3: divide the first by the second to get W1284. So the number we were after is 1.03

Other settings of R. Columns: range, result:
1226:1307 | 329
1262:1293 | 330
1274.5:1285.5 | 329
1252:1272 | 330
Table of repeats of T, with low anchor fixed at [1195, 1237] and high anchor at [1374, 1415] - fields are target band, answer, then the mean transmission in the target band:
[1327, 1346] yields 0.2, 330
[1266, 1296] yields 0.0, 330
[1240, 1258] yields -0.2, 332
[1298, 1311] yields 0.2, 326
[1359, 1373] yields 0.1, 334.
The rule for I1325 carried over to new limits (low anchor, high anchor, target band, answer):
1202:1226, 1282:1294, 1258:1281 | 0.01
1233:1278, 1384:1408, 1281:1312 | 0.01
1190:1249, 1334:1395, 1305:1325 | 0.01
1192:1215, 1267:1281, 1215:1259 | -0.01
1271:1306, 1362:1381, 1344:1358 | 0.01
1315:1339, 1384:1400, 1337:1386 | 0.00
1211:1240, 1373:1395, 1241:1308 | 0.01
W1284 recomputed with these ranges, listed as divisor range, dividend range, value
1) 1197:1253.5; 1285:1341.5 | 1.00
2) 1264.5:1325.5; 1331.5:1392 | 1.02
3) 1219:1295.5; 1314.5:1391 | 1.01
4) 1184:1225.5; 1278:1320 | 1.00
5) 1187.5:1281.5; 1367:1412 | 1.03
